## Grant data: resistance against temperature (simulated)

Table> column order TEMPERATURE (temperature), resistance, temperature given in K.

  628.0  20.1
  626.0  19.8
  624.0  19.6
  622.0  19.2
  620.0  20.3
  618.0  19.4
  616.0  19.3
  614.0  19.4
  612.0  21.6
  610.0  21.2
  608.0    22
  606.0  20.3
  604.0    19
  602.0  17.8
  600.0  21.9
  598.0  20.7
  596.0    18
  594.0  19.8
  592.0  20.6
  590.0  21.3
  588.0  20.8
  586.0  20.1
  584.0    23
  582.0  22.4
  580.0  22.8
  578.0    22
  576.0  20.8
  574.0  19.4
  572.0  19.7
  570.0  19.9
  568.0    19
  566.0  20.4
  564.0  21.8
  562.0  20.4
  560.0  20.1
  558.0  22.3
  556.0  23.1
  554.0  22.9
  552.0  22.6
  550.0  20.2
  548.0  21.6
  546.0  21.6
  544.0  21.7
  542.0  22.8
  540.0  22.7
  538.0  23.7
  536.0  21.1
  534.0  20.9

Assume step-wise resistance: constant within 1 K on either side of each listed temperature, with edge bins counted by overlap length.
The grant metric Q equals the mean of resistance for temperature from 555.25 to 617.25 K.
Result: 20.7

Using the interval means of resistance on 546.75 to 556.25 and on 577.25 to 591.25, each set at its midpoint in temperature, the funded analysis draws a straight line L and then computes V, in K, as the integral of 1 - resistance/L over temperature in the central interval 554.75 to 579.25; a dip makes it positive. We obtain 1.22 K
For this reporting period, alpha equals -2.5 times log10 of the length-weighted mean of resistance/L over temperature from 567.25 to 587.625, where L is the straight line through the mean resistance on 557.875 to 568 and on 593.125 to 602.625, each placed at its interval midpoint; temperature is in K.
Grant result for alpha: -0.035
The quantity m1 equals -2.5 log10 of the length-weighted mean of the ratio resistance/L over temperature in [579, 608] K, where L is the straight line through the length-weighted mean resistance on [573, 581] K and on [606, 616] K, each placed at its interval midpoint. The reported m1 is 0.02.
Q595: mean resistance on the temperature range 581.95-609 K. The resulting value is 20.5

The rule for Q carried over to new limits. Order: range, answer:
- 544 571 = 21.2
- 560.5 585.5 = 20.9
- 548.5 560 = 22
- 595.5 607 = 19.7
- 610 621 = 20.1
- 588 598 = 20.1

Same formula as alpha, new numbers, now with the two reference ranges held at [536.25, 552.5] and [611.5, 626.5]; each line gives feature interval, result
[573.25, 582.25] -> -0.022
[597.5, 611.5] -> -0.013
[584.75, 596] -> 0.016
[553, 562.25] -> -0.011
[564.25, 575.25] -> 0.075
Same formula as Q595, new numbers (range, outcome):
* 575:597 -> 21.1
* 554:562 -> 21.8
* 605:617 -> 20.6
